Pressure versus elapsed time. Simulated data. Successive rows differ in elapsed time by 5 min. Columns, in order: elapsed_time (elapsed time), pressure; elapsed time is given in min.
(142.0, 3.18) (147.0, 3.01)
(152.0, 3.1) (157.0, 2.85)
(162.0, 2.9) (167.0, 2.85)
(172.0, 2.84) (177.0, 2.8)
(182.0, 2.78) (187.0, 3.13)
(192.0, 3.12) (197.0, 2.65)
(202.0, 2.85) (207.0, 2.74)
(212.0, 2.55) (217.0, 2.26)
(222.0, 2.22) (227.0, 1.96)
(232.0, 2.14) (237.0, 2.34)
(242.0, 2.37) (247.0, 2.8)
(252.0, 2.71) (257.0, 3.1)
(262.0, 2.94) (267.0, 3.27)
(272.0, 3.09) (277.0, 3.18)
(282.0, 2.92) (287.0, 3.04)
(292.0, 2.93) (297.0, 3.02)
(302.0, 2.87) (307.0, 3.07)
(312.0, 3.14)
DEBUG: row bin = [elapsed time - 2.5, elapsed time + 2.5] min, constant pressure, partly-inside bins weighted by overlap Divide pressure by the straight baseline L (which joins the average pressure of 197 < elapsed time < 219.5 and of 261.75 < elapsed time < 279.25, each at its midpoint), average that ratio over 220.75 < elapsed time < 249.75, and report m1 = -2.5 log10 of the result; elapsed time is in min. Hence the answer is 0.22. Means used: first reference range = 2.61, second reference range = 3.14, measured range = 2.31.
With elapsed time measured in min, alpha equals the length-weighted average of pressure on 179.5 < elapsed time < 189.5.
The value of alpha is 2.95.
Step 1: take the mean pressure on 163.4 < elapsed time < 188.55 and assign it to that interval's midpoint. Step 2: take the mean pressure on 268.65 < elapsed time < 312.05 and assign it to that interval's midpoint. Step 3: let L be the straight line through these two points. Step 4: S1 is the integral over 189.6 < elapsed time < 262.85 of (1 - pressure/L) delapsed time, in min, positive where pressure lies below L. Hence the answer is 9.1 min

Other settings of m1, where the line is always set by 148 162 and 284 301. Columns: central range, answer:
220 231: 0.383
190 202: 0.038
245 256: 0.067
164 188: 0.038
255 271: -0.044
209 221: 0.234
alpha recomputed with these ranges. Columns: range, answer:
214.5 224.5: 2.24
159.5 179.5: 2.85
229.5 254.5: 2.47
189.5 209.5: 2.84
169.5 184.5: 2.81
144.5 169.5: 2.94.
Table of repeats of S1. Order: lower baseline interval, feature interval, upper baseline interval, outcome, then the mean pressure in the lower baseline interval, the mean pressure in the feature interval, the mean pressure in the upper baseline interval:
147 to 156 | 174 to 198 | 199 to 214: -0.65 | 3.03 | 2.91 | 2.72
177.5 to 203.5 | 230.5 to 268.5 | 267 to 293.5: 3.76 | 2.9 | 2.71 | 3.06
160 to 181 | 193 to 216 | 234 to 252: -0.03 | 2.84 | 2.7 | 2.52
